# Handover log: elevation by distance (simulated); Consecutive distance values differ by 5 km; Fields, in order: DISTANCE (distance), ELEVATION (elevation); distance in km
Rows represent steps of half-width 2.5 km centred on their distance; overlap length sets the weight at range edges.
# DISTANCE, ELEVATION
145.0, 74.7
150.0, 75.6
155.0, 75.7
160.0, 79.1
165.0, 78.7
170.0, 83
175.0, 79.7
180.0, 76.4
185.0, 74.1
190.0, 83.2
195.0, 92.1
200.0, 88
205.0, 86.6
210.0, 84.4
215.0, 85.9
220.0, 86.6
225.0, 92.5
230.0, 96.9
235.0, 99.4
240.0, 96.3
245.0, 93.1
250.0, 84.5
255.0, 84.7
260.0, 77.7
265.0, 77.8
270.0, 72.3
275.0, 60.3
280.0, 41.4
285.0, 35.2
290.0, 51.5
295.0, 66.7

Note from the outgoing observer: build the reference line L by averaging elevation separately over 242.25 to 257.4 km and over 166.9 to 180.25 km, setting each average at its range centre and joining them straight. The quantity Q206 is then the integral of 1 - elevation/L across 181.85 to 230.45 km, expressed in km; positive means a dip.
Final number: -1.8 km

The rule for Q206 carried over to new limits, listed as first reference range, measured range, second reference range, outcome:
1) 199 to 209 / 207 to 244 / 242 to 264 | -2.5 km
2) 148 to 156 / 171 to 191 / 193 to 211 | 1.1 km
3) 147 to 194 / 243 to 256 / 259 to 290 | -4.8 km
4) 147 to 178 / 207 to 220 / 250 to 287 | -2.3 km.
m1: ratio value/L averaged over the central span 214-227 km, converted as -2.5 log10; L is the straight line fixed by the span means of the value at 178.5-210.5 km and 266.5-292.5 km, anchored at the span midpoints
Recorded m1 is -0.19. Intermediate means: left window 83.7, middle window 88.5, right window 53.1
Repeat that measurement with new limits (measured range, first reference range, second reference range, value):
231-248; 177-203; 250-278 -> -0.232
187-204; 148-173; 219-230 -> -0.020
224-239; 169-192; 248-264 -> -0.193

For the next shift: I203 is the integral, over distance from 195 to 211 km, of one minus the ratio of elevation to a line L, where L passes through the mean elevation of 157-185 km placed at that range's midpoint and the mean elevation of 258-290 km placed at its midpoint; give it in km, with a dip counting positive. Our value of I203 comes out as -3.2 km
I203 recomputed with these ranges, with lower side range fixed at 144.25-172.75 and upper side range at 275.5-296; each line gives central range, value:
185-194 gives -1.4 km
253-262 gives -4.3 km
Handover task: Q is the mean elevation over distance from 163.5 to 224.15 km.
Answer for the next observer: 83.6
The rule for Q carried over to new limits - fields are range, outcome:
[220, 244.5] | 95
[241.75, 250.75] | 90.3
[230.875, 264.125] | 89.1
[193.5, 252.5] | 90.5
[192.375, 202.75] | 89.9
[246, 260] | 84.3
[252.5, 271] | 78.6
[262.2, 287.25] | 57.9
